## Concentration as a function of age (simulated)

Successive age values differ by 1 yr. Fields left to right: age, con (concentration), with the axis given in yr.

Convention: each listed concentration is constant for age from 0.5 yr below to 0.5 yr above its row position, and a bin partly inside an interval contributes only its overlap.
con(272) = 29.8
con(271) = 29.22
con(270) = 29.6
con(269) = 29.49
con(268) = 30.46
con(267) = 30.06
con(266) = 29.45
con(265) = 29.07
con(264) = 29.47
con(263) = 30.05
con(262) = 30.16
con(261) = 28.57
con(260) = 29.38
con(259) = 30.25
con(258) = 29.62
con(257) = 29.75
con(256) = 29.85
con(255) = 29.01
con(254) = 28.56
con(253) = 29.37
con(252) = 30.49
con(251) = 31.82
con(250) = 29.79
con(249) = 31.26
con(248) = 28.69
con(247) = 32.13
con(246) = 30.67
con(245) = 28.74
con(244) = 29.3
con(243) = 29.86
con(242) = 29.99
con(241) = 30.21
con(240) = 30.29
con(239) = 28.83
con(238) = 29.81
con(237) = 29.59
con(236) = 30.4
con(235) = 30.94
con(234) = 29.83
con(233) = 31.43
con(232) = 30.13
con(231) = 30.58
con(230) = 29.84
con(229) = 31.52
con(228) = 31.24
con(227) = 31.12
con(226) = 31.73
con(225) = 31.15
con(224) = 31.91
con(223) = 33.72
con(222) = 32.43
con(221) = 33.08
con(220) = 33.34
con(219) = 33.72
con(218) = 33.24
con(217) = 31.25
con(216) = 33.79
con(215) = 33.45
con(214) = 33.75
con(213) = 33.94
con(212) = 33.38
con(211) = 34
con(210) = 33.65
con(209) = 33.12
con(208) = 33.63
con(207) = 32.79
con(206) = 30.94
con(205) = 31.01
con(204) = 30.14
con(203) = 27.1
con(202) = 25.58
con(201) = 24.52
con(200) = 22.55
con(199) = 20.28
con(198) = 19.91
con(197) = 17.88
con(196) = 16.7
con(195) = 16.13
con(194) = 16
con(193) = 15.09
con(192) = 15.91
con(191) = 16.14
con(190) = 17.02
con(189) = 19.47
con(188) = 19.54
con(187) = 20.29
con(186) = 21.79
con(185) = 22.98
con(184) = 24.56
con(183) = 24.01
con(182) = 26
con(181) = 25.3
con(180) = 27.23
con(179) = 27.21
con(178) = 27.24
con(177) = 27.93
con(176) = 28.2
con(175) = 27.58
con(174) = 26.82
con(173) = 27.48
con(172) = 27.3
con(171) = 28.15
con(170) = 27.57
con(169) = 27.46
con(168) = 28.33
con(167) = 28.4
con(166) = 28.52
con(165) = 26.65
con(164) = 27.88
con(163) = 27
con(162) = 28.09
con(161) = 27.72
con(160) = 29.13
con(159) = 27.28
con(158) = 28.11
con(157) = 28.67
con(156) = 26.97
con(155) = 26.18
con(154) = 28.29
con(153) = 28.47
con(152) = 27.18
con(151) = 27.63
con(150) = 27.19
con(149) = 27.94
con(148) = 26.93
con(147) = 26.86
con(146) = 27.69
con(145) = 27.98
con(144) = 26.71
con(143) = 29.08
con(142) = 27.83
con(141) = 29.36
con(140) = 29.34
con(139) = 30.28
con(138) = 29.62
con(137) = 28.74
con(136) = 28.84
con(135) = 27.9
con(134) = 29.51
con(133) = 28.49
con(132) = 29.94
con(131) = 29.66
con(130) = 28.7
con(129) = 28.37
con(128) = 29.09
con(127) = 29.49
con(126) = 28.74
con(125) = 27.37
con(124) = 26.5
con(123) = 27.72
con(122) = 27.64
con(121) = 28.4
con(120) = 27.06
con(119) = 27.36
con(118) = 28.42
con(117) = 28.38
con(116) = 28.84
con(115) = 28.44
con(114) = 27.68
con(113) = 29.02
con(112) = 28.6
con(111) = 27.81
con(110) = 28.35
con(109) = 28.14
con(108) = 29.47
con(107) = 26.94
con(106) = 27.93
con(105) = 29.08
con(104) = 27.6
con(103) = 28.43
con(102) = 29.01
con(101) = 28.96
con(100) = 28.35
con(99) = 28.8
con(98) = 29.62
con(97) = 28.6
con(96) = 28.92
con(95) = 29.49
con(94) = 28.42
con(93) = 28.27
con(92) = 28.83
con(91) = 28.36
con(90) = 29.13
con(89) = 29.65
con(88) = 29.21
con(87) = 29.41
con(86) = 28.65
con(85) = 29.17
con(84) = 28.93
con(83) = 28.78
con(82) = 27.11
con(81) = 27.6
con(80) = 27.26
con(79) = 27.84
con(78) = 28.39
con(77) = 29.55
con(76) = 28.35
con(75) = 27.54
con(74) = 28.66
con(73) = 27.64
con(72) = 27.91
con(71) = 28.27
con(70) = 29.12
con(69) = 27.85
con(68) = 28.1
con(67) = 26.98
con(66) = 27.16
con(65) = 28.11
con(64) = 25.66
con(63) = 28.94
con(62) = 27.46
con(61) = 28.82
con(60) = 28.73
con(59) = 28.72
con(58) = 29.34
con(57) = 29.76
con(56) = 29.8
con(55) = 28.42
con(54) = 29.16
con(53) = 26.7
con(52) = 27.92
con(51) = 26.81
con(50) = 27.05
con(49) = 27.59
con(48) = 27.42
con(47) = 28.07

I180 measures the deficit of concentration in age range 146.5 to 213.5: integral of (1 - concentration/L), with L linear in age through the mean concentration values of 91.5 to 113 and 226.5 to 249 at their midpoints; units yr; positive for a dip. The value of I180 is 8.0 yr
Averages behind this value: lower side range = 28.6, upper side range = 30.3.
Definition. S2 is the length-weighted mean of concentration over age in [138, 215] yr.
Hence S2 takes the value 26.4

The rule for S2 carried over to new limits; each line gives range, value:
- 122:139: 28.7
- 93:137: 28.5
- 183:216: 24.9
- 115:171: 28.1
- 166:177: 27.8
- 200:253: 31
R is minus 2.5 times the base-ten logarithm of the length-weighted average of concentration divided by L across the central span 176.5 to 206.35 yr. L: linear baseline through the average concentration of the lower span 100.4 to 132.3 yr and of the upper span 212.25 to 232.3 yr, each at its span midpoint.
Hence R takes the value 0.35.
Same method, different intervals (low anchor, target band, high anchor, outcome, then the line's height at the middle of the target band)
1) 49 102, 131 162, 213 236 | 0.070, 30.1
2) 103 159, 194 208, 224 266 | 0.207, 29.4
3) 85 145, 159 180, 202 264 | 0.075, 29.7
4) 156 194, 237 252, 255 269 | -0.049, 28.8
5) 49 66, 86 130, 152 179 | -0.020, 28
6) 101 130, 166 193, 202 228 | 0.248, 30.8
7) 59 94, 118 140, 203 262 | 0.025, 29.2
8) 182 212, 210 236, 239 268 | -0.211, 26.6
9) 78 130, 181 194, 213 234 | 0.461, 31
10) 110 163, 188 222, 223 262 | 0.110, 29.5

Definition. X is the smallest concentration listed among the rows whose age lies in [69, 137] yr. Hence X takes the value 26.5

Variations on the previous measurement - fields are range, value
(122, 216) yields 15.09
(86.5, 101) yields 28.27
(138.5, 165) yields 26.18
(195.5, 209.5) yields 16.7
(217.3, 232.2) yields 29.84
